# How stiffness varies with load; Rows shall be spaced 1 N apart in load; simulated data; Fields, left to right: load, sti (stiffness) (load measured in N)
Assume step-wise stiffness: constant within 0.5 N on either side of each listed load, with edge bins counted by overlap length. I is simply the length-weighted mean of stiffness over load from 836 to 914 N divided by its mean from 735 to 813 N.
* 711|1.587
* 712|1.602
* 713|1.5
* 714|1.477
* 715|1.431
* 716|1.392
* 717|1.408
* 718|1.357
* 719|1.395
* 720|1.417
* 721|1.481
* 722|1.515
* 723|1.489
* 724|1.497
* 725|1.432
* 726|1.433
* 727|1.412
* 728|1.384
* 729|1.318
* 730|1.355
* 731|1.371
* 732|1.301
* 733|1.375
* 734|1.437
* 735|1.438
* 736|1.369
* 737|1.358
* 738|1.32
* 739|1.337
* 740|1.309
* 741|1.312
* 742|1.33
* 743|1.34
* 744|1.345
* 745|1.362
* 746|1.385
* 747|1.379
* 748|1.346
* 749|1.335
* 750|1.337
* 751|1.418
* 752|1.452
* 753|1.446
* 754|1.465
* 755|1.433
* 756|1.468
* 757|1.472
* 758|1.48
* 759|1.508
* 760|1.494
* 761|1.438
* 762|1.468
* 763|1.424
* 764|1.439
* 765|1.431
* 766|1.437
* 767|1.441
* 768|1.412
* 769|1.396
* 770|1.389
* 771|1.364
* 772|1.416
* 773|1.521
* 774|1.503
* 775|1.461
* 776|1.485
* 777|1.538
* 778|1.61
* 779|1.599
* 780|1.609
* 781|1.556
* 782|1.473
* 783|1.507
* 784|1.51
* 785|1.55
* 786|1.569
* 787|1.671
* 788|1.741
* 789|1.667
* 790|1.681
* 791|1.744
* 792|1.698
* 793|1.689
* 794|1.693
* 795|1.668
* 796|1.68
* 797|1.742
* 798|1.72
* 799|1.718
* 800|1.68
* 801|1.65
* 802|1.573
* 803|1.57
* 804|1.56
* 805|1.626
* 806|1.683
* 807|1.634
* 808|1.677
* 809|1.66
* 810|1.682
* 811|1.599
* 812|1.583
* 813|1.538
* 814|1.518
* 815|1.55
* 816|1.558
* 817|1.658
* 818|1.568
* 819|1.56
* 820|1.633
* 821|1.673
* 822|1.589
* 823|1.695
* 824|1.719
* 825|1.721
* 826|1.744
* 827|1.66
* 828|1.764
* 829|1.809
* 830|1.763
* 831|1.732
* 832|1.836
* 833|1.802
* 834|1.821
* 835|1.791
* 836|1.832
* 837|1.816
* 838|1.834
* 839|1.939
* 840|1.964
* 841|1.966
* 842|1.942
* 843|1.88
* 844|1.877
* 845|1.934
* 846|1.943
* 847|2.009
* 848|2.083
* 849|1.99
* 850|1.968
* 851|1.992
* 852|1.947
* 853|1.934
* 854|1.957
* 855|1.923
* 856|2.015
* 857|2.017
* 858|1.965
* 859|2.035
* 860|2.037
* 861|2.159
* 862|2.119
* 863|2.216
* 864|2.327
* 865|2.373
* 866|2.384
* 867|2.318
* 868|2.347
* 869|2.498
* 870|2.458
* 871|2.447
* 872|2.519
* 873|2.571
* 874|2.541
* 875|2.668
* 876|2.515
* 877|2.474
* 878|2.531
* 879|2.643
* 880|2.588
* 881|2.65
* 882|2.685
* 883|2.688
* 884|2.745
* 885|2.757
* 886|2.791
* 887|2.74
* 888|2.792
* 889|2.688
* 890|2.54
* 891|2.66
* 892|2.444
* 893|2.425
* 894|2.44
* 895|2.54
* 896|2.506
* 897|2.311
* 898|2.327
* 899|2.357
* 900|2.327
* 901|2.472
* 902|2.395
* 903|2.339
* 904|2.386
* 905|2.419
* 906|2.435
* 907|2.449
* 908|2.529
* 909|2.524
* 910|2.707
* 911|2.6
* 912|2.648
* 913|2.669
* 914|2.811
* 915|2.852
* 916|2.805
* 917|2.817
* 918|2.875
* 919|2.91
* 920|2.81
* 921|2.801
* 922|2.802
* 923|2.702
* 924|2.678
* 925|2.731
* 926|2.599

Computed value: 1.54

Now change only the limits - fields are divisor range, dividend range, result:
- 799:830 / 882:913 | 1.55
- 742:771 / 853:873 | 1.57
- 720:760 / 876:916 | 1.83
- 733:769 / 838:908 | 1.65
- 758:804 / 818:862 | 1.20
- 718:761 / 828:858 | 1.36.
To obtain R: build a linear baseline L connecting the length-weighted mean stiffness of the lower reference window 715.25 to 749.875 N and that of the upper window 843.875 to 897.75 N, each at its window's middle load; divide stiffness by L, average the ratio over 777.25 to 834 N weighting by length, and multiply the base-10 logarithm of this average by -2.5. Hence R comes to 0.15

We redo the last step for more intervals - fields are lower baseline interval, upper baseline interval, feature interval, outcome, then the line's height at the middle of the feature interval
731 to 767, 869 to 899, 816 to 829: 0.22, 2.04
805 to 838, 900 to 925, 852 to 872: -0.04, 2.11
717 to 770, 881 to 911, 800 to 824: 0.18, 1.91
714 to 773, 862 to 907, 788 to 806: 0.09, 1.82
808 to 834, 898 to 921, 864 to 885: -0.14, 2.23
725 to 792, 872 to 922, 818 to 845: 0.16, 2.06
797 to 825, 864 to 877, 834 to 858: 0.10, 2.12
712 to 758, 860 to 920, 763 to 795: 0.12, 1.72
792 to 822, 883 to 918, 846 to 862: 0.05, 2.11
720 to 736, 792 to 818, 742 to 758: 0.06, 1.48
